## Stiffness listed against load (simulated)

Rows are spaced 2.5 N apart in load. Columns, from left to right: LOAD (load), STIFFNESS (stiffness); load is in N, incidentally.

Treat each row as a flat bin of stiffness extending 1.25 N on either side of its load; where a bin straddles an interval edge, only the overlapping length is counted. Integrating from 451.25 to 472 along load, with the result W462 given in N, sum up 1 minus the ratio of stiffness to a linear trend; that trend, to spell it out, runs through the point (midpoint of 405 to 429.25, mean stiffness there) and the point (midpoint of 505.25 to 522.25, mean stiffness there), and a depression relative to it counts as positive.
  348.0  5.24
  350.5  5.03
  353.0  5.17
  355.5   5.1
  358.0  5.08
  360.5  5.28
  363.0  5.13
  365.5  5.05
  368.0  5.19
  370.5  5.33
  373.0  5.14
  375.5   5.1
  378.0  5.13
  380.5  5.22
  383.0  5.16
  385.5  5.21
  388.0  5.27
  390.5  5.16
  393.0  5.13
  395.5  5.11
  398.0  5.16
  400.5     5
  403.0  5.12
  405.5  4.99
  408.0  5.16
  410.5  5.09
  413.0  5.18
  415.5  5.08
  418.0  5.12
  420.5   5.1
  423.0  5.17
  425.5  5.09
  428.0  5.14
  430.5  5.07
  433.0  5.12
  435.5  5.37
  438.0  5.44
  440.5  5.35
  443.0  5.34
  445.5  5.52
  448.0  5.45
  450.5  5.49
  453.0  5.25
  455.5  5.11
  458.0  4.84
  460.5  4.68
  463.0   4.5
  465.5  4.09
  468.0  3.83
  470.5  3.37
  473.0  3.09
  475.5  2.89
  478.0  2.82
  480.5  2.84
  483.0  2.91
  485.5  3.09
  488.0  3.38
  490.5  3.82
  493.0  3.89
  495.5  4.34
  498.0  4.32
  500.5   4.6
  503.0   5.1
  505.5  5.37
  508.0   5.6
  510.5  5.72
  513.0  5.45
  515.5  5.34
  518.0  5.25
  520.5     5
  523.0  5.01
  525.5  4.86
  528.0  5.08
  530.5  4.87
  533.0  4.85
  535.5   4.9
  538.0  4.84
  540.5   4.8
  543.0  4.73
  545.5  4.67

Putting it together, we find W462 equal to 3.0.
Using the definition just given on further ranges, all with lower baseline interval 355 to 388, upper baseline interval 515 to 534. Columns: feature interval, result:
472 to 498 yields 8.74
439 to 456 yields -0.92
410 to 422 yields 0.02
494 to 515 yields -0.07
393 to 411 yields 0.16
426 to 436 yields -0.08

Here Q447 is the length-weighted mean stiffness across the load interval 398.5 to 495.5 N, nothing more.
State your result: 4.57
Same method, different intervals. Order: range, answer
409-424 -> 5.12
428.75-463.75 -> 5.19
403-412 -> 5.09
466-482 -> 3.18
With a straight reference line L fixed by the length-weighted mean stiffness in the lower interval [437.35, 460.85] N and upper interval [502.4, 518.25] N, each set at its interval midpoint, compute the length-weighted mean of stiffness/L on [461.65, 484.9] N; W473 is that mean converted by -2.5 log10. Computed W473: 0.50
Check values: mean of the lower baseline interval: 5.26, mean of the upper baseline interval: 5.43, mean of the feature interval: 3.37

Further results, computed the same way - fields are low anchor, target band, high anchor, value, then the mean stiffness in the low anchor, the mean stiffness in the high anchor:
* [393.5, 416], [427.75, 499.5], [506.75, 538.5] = 0.18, 5.1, 5.14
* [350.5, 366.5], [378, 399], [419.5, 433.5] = -0.01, 5.13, 5.12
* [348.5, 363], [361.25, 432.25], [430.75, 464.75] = 0.00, 5.14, 5.17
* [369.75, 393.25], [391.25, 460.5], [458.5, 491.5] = -0.19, 5.18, 3.51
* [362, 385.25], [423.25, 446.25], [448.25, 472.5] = -0.11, 5.16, 4.56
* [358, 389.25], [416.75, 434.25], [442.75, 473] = -0.05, 5.18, 4.7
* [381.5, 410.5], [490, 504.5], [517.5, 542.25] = 0.14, 5.13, 4.93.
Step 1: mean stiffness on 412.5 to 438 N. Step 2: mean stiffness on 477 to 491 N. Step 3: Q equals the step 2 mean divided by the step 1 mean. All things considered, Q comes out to 0.60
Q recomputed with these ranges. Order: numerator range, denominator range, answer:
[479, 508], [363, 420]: 0.78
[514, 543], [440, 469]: 1.00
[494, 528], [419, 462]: 0.97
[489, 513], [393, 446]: 0.92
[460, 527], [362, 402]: 0.83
